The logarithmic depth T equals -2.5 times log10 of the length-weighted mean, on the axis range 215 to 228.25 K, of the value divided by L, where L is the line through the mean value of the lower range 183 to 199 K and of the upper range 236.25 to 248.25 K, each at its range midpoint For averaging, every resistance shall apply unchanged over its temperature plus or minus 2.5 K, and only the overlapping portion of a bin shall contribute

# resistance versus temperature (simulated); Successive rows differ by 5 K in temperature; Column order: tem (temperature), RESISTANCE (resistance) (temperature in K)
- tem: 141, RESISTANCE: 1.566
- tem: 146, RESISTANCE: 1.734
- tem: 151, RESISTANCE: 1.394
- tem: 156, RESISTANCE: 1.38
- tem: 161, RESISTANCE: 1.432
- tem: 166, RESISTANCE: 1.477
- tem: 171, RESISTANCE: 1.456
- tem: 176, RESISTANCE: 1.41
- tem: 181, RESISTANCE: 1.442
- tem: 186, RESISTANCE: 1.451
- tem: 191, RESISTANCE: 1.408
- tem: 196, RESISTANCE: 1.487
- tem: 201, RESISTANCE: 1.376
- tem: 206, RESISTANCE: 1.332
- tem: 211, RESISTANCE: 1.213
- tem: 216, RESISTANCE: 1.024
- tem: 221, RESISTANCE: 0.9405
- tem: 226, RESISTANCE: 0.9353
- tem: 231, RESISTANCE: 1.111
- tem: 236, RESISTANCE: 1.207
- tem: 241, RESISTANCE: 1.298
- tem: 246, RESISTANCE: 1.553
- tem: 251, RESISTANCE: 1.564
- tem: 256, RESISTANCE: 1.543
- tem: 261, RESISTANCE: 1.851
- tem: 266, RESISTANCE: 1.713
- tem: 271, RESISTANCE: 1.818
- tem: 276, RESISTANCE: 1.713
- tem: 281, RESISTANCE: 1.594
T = 0.42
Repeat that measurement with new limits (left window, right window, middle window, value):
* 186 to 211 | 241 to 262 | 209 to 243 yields 0.33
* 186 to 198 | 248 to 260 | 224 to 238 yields 0.38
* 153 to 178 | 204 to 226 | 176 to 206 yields -0.13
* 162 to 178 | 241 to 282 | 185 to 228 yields 0.23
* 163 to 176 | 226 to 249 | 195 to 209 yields -0.02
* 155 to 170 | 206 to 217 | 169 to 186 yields -0.06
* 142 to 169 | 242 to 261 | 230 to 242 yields 0.28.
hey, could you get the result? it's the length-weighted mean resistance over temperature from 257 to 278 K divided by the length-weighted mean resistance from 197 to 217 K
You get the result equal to 1.4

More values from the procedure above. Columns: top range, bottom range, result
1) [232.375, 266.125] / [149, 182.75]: 1.06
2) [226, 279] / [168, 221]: 1.13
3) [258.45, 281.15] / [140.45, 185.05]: 1.19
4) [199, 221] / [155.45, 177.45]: 0.83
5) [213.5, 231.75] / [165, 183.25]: 0.69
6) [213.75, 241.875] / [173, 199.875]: 0.75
